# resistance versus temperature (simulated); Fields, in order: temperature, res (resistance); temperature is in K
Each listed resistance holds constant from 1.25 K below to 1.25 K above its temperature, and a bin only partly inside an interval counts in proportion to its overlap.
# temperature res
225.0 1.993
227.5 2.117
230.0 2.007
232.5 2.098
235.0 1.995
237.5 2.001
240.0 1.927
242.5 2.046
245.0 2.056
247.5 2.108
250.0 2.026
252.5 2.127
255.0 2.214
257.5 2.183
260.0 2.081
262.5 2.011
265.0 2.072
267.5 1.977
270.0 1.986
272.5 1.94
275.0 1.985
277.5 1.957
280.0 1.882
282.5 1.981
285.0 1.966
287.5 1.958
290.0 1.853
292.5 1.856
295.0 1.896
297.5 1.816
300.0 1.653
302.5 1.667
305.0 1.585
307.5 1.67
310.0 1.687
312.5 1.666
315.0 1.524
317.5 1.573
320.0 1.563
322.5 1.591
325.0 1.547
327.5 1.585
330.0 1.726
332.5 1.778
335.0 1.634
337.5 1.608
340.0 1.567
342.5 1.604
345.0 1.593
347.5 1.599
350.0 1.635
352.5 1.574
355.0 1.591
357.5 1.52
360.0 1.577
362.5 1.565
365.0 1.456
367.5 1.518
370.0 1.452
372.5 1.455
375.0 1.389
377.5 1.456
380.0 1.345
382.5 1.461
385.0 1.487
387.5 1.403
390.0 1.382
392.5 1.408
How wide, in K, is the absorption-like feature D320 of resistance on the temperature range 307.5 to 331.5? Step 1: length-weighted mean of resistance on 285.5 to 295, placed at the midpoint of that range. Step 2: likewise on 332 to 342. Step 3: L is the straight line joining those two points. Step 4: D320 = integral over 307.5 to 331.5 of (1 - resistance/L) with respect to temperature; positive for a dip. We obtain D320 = 1.7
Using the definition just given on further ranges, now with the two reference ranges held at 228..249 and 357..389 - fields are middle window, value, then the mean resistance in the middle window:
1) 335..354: -0.2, 1.6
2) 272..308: -0.6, 1.85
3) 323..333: 0.1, 1.64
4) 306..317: 0.6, 1.63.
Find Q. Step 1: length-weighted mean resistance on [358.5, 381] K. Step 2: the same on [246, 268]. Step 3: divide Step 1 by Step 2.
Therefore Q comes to 0.7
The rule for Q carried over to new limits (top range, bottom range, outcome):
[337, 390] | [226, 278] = 0.74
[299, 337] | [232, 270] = 0.79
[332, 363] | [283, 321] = 0.92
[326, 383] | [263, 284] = 0.79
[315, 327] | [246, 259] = 0.73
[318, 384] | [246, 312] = 0.81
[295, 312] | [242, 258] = 0.80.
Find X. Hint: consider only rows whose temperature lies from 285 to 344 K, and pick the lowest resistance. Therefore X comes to 1.524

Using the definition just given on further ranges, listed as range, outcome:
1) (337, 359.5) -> 1.52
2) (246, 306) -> 1.585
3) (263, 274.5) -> 1.94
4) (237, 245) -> 1.927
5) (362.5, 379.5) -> 1.389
